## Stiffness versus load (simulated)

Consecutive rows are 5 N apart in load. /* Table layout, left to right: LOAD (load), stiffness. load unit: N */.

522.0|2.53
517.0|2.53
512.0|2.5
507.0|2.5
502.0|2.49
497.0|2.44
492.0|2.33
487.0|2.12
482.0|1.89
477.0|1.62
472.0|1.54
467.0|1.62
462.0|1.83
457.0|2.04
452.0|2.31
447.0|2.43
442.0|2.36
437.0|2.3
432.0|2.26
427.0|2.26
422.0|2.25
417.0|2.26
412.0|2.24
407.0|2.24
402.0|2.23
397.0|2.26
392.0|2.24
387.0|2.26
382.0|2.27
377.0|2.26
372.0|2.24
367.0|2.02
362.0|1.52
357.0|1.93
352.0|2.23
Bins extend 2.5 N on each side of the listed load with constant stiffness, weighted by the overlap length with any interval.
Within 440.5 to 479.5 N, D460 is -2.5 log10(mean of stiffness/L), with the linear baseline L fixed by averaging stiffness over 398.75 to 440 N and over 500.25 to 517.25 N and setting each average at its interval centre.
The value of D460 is 0.204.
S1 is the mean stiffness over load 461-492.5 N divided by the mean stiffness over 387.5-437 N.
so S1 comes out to 0.81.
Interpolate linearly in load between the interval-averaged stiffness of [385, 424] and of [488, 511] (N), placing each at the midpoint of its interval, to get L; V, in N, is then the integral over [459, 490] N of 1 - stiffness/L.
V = 7.7 N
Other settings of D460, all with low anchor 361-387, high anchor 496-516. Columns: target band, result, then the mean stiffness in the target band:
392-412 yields -0.02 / 2.24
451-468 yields 0.21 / 1.95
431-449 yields -0.02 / 2.34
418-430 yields 0.00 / 2.26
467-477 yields 0.45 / 1.58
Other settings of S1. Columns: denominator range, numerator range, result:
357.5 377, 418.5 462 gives 1.14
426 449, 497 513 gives 1.07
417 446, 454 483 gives 0.77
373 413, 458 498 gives 0.85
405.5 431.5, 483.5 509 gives 1.05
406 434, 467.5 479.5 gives 0.70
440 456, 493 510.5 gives 1.06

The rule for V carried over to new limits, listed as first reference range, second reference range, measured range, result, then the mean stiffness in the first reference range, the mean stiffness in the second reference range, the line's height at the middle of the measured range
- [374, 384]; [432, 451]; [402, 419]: 0.4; 2.26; 2.35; 2.3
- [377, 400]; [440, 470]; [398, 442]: -1.8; 2.26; 2.08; 2.18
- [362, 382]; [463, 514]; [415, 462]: -3.4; 2.1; 2.09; 2.1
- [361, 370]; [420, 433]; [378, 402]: -3.0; 1.84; 2.26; 2.01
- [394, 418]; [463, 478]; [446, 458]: -3.1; 2.24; 1.61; 1.8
